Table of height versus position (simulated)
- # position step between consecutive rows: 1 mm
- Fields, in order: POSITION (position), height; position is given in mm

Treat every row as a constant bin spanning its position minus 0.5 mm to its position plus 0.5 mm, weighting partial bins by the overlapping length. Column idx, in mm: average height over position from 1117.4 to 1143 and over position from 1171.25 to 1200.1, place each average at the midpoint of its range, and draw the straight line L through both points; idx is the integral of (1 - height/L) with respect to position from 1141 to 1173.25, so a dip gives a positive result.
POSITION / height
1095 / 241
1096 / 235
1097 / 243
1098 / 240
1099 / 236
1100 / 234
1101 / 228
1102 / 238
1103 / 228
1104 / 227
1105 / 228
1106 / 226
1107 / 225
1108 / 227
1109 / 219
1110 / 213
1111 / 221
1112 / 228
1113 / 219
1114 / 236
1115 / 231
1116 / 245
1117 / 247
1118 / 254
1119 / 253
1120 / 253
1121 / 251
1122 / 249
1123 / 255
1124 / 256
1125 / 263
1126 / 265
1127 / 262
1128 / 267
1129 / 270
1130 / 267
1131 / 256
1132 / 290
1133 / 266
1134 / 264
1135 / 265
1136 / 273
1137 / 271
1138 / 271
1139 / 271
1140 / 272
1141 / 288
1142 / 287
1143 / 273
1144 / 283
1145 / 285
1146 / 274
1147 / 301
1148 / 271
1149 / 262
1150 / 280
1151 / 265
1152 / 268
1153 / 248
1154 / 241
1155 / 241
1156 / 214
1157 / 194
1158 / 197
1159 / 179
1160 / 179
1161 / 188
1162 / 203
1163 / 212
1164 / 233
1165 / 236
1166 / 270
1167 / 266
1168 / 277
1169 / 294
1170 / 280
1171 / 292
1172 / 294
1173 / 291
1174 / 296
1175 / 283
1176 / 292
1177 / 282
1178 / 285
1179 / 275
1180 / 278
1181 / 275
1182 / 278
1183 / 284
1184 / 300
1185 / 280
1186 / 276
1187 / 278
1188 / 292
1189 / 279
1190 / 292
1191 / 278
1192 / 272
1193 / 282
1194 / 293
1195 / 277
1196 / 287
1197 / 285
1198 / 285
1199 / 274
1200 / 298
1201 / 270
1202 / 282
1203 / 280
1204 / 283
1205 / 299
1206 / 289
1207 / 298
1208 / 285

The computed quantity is 2.6 mm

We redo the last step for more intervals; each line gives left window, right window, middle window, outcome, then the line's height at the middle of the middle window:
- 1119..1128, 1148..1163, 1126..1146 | -2.2 mm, 245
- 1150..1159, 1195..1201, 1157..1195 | -0.9 mm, 258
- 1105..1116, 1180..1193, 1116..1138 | -2.2 mm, 238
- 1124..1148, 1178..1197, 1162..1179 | 0.4 mm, 279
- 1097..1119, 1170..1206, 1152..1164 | 2.4 mm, 265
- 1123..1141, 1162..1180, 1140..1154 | -0.3 mm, 269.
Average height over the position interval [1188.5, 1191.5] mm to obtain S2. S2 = 283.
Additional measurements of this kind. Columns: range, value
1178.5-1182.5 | 276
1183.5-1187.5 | 284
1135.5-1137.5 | 272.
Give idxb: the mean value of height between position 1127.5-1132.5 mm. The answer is 270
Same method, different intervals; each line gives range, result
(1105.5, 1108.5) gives 226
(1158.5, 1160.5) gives 179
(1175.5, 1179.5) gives 284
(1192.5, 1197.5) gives 285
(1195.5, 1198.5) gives 286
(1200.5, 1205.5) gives 283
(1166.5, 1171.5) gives 282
